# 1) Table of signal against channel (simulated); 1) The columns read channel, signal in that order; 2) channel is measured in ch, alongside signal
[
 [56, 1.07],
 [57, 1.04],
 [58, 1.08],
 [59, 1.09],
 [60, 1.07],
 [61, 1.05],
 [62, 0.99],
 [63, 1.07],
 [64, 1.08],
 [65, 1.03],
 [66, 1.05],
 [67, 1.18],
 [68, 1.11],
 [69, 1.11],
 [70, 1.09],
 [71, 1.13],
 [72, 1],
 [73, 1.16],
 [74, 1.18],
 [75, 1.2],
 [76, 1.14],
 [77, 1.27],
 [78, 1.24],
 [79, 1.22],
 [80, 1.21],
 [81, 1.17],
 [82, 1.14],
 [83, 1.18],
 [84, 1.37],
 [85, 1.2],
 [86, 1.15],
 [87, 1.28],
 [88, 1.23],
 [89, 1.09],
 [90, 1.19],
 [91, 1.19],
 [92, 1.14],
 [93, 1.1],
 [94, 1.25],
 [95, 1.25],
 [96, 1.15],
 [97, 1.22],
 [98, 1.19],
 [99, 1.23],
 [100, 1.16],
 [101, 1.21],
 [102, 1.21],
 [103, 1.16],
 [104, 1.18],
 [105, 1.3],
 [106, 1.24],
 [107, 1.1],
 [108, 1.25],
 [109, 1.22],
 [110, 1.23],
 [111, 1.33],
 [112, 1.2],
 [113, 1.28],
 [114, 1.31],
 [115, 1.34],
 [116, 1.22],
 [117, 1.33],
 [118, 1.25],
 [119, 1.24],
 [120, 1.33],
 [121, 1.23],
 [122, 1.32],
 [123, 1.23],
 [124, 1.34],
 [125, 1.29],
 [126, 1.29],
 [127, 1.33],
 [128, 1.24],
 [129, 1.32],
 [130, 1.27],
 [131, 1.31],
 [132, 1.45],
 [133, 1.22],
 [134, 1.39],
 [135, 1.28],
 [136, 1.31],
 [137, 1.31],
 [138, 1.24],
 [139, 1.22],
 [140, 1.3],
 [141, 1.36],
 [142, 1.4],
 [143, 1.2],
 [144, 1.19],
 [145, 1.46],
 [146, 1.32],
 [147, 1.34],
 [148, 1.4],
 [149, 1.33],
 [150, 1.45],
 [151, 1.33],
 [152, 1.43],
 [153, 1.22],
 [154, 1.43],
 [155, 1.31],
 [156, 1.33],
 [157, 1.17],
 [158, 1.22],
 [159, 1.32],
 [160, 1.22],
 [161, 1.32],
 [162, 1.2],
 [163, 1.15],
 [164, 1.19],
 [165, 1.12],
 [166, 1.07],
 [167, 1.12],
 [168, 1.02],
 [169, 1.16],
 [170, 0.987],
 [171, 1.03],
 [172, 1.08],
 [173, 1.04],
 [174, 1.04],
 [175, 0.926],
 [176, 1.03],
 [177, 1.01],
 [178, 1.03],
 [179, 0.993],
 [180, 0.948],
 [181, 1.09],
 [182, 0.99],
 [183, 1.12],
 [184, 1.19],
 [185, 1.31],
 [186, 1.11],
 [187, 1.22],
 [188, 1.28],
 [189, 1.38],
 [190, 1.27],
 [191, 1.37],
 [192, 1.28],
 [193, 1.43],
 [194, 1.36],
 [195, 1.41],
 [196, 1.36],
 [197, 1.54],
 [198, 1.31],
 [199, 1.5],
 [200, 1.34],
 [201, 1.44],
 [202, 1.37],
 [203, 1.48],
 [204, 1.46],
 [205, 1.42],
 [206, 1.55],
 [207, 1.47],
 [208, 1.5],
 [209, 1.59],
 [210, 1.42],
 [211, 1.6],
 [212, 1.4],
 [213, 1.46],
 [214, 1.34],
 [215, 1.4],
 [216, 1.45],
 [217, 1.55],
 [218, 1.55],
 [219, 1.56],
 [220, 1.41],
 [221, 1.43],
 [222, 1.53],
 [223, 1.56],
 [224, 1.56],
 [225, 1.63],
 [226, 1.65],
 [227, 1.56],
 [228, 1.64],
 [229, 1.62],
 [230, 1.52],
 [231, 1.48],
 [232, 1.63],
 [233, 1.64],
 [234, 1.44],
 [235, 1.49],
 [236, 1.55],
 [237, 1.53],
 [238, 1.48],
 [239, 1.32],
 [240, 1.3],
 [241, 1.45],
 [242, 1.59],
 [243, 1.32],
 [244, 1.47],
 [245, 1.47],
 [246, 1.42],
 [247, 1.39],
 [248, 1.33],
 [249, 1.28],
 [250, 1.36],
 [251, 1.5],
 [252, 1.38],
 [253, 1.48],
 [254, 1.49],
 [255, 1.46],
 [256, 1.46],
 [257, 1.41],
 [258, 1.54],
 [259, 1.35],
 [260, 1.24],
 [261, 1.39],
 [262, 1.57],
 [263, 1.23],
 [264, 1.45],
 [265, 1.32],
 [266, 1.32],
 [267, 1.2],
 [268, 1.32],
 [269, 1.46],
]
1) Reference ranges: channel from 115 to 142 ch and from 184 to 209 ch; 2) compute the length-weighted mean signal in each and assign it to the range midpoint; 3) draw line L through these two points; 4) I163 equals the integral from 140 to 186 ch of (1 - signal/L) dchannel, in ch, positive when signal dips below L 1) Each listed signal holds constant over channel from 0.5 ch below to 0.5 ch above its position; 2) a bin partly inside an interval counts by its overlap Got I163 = 5.0 ch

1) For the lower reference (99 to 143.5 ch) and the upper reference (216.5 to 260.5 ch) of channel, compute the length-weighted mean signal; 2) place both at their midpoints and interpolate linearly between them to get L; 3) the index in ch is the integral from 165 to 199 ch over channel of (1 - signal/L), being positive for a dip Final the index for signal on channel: 5.1 ch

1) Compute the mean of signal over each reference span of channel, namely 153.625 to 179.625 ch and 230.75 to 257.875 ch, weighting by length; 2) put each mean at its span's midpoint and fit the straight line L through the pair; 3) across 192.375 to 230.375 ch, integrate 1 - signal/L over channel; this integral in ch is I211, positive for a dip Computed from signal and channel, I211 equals -4.8 ch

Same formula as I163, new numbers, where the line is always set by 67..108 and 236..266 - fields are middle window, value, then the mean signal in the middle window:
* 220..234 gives -1.85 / 1.56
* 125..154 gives -1.44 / 1.32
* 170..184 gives 3.00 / 1.03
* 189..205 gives -0.68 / 1.4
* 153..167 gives 0.61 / 1.23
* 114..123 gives -0.39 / 1.28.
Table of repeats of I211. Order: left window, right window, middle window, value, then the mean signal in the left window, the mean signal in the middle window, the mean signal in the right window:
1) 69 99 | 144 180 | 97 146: -3.47 ch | 1.18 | 1.27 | 1.19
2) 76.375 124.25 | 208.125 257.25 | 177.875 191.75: 2.19 ch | 1.23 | 1.17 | 1.48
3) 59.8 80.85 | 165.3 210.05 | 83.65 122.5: -2.32 ch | 1.12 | 1.23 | 1.24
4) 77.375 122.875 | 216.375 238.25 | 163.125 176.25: 3.13 ch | 1.22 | 1.07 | 1.55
